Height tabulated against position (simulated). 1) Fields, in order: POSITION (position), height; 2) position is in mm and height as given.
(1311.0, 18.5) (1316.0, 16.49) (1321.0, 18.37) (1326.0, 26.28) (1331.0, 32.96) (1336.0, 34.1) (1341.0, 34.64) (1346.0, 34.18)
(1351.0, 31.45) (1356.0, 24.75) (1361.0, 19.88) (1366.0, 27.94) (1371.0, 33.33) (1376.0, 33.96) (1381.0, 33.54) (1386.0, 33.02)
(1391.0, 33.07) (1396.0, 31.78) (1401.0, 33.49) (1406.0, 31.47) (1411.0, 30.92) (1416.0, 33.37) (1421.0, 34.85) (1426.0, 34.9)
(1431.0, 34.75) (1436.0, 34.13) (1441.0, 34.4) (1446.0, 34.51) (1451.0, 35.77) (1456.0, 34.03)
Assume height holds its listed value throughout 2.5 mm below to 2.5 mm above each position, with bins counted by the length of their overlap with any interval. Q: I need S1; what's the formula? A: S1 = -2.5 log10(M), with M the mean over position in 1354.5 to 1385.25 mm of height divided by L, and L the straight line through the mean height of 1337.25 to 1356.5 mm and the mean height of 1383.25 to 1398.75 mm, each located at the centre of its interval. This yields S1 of 0.11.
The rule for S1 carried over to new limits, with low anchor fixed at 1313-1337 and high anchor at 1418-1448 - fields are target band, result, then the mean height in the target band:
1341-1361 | -0.09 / 29.4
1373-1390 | -0.12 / 33.5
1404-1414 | 0.04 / 31.3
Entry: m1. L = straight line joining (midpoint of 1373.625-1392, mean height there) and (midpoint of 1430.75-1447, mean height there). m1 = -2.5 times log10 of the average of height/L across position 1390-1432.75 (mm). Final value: 0.02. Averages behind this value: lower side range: 33.4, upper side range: 34.4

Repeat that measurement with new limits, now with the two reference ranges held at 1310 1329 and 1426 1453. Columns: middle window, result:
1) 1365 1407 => -0.155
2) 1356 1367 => 0.082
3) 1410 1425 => -0.045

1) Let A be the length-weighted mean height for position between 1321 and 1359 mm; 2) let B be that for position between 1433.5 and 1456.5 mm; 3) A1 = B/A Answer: 1.1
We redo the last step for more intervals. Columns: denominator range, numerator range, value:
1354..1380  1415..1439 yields 1.22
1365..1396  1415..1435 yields 1.06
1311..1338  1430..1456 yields 1.40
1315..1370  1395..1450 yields 1.21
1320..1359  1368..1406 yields 1.10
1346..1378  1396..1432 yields 1.15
